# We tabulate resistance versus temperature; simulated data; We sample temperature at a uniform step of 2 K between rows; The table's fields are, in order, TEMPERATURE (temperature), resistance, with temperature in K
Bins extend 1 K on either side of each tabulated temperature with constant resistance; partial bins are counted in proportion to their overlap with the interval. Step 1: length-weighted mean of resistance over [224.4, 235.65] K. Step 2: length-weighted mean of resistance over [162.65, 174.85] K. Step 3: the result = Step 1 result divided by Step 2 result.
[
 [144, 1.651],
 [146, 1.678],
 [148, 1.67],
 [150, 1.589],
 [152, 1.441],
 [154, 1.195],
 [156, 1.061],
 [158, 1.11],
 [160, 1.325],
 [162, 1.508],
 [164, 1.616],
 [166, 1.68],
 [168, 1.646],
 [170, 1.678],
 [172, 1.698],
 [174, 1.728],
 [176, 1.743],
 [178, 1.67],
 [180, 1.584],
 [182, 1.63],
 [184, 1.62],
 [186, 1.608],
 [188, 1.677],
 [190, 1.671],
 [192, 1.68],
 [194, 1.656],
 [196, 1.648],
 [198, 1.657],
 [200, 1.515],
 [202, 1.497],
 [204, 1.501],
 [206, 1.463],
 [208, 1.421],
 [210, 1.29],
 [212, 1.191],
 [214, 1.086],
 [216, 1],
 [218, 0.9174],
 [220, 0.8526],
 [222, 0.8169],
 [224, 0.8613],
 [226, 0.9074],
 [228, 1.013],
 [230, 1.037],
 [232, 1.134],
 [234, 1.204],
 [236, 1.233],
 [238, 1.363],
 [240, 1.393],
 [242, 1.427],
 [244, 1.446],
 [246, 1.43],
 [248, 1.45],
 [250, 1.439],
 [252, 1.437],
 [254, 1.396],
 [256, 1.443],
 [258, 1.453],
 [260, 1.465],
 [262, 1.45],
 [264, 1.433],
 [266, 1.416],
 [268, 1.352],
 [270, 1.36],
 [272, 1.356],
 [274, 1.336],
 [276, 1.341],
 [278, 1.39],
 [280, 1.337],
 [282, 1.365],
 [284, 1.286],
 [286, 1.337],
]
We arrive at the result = 0.63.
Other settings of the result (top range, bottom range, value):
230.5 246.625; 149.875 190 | 0.85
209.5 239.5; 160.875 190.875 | 0.64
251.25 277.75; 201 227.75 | 1.24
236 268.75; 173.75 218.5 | 0.95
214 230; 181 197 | 0.56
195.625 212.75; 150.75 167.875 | 1.06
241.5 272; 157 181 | 0.90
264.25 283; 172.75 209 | 0.85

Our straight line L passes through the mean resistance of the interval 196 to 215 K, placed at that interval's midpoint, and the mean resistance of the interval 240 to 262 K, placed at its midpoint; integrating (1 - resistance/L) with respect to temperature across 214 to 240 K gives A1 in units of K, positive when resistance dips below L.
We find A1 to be 7.0 K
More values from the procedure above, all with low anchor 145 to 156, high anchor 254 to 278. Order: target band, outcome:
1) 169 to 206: -4.6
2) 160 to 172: -1.2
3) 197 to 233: 6.5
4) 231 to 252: 0.9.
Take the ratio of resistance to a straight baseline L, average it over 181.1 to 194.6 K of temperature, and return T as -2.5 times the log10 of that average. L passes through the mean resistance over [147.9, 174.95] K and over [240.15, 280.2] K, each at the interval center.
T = -0.13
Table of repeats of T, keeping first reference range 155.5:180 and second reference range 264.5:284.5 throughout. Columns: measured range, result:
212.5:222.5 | 0.464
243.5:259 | -0.028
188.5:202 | -0.089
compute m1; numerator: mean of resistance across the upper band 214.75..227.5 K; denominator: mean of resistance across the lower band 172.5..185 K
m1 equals 0.5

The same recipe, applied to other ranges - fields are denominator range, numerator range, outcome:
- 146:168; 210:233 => 0.69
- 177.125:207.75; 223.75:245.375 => 0.75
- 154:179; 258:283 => 0.91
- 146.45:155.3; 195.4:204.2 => 1.06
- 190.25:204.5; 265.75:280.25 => 0.85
